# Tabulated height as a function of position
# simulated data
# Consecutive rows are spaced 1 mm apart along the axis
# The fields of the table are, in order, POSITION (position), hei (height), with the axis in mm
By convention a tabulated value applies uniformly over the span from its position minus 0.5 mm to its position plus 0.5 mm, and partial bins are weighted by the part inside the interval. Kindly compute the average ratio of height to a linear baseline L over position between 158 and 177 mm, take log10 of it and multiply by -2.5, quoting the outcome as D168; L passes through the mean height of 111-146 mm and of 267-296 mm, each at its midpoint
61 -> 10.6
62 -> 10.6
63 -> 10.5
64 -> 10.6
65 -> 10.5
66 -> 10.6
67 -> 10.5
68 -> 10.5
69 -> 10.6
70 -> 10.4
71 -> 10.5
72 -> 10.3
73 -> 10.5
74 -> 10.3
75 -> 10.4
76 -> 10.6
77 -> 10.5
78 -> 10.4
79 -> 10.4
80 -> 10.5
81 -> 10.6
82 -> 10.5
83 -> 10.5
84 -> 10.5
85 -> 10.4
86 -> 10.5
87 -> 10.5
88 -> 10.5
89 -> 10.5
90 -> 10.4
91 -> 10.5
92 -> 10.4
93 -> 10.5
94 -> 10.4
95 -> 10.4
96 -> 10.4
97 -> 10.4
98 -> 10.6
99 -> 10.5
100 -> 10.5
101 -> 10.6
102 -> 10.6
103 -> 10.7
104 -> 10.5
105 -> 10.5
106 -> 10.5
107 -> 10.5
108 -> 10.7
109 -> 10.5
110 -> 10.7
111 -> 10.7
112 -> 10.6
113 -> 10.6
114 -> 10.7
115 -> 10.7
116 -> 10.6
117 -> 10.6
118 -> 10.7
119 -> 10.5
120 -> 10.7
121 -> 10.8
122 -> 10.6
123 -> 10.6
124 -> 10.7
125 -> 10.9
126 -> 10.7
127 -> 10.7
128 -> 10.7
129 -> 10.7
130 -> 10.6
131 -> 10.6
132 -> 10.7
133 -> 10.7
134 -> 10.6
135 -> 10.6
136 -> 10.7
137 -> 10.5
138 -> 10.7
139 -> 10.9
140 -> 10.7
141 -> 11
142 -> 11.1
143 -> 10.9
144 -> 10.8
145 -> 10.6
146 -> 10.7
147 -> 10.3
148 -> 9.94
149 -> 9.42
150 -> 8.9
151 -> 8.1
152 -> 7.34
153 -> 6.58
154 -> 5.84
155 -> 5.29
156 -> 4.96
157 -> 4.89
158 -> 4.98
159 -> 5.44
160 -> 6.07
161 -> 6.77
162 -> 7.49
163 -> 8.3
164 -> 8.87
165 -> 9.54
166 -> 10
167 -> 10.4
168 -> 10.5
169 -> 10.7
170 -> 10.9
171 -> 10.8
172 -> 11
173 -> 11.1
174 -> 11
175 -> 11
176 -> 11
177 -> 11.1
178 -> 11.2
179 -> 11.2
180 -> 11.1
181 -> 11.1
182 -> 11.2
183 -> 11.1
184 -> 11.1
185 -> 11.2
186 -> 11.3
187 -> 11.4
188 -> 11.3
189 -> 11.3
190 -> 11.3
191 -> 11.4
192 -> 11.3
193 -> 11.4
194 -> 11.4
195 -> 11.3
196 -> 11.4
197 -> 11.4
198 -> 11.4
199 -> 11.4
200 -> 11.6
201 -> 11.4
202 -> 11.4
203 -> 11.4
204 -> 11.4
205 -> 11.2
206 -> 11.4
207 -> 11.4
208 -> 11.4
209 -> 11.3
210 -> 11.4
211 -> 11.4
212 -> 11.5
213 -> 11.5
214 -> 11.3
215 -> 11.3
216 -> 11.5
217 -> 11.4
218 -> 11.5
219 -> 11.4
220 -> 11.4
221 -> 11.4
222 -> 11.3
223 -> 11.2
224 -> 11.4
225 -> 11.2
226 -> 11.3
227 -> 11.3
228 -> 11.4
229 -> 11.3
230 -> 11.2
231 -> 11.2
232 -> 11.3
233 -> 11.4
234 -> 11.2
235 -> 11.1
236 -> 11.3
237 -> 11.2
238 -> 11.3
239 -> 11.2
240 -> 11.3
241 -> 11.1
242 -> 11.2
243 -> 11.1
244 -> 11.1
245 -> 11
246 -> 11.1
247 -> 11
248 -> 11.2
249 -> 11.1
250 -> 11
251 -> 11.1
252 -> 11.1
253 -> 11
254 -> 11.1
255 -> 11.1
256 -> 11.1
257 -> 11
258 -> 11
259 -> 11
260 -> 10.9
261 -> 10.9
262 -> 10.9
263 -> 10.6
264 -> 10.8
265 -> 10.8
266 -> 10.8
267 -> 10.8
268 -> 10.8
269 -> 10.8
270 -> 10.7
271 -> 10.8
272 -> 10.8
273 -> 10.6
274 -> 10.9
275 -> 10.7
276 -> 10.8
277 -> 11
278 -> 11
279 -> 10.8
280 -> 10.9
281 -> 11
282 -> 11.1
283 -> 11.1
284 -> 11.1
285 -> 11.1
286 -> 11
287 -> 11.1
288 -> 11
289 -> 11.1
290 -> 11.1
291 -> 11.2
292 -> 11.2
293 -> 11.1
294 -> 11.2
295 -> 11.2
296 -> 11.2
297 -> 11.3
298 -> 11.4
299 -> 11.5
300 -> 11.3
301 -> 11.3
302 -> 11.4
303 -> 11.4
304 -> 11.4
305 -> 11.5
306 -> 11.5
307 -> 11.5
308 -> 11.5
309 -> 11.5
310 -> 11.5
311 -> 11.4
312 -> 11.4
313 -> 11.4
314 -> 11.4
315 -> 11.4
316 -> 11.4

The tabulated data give 0.15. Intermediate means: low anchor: 10.7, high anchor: 11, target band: 9.42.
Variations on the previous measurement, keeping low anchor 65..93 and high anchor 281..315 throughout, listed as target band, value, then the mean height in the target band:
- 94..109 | 0.00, 10.5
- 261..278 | 0.04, 10.8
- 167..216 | -0.03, 11.2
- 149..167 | 0.44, 7.18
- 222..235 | -0.02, 11.3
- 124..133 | 0.00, 10.7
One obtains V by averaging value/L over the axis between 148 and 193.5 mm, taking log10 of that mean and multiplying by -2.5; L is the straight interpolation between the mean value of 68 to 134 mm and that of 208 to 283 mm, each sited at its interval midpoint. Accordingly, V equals 0.14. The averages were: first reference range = 10.6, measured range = 9.52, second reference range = 11.1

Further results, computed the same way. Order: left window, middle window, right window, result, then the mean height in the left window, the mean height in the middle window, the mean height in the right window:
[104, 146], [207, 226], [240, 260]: -0.04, 10.7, 11.4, 11.1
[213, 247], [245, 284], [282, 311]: 0.03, 11.3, 10.9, 11.3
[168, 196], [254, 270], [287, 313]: 0.04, 11.1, 10.9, 11.3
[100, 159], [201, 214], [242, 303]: -0.09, 9.92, 11.4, 11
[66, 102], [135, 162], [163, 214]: 0.25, 10.5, 8.61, 11.1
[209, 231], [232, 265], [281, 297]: 0.02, 11.4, 11.1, 11.1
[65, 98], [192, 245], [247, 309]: -0.04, 10.5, 11.3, 11.1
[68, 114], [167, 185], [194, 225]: 0.01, 10.5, 11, 11.4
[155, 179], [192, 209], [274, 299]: -0.19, 9.01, 11.4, 11.1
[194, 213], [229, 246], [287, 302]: 0.01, 11.4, 11.2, 11.2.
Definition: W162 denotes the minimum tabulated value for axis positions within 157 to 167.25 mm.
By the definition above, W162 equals 4.89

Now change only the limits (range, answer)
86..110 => 10.4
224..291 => 10.6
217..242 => 11.1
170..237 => 10.8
